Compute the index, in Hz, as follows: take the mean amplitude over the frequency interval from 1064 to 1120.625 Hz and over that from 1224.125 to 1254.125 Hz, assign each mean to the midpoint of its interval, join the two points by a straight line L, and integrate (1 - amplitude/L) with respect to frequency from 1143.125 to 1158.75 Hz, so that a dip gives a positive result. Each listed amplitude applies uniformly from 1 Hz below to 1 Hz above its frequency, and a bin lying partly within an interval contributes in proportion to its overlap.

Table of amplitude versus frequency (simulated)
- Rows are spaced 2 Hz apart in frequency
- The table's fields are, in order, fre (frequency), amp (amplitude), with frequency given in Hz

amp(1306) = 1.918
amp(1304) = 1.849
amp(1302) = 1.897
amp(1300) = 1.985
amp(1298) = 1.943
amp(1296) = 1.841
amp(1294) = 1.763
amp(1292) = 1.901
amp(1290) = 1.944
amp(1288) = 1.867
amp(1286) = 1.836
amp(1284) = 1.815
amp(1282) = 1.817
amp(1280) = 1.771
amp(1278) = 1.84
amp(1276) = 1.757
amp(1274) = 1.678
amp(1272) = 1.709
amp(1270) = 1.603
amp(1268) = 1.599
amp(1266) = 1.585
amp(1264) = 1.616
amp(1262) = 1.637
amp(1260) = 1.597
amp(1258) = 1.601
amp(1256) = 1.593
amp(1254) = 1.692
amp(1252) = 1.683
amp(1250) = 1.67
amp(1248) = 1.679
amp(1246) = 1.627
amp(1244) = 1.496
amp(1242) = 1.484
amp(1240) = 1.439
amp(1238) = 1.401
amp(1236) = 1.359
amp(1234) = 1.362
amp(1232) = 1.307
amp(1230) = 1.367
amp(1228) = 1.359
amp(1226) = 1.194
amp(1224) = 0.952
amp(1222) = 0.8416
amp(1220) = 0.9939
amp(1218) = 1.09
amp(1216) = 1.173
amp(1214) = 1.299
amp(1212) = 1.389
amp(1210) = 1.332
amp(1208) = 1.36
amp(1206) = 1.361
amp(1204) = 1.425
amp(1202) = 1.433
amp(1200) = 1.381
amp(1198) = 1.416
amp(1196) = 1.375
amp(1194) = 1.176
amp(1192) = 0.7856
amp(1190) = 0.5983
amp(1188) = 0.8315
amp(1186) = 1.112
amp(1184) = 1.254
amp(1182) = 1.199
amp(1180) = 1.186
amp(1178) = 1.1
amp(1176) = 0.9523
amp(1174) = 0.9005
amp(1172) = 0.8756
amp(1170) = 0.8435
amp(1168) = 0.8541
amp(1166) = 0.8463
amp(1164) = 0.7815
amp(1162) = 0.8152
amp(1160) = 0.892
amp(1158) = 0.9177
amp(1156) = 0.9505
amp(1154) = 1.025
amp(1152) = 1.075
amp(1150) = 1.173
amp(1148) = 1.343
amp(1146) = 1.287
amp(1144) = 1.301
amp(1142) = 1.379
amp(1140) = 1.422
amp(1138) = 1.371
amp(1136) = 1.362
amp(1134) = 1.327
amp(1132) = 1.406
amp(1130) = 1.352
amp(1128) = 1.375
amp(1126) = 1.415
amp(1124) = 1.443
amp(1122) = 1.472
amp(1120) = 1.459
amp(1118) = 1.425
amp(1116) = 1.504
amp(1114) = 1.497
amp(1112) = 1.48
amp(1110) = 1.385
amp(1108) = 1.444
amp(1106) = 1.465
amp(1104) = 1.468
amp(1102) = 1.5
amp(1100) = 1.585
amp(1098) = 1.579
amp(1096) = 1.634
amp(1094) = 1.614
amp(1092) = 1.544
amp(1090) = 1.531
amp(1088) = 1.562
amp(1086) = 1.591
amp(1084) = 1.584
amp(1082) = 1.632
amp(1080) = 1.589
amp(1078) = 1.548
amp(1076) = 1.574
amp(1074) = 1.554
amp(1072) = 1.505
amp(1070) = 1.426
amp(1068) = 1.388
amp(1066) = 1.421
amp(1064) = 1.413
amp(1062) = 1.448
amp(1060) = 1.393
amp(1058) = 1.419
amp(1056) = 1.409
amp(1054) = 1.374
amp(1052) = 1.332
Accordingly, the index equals 3.7 Hz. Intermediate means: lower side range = 1.52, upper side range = 1.45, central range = 1.14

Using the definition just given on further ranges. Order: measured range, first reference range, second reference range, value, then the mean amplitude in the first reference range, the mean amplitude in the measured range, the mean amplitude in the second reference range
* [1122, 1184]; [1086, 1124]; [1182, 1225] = 9.36 Hz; 1.51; 1.15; 1.17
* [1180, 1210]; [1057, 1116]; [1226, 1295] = 7.28 Hz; 1.51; 1.2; 1.62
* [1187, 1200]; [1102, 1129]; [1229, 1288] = 4.07 Hz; 1.45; 1.06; 1.61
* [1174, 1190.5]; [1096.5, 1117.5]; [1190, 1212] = 3.57 Hz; 1.49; 1.03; 1.28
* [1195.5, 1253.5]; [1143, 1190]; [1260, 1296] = 1.51 Hz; 1.01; 1.36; 1.75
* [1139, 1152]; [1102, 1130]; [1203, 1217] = 1.04 Hz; 1.45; 1.3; 1.33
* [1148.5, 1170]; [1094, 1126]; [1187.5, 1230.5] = 6.48 Hz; 1.49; 0.938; 1.19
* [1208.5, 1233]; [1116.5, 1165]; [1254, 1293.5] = 5.39 Hz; 1.24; 1.19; 1.72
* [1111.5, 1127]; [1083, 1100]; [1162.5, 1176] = -1.64 Hz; 1.58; 1.46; 0.857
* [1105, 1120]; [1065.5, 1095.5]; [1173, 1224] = -0.22 Hz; 1.54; 1.46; 1.15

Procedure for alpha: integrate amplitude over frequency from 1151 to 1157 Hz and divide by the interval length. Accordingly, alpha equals 1.02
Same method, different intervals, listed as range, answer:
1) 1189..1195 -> 0.853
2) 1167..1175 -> 0.868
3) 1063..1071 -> 1.41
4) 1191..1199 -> 1.19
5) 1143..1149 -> 1.31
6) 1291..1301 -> 1.89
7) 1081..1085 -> 1.61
